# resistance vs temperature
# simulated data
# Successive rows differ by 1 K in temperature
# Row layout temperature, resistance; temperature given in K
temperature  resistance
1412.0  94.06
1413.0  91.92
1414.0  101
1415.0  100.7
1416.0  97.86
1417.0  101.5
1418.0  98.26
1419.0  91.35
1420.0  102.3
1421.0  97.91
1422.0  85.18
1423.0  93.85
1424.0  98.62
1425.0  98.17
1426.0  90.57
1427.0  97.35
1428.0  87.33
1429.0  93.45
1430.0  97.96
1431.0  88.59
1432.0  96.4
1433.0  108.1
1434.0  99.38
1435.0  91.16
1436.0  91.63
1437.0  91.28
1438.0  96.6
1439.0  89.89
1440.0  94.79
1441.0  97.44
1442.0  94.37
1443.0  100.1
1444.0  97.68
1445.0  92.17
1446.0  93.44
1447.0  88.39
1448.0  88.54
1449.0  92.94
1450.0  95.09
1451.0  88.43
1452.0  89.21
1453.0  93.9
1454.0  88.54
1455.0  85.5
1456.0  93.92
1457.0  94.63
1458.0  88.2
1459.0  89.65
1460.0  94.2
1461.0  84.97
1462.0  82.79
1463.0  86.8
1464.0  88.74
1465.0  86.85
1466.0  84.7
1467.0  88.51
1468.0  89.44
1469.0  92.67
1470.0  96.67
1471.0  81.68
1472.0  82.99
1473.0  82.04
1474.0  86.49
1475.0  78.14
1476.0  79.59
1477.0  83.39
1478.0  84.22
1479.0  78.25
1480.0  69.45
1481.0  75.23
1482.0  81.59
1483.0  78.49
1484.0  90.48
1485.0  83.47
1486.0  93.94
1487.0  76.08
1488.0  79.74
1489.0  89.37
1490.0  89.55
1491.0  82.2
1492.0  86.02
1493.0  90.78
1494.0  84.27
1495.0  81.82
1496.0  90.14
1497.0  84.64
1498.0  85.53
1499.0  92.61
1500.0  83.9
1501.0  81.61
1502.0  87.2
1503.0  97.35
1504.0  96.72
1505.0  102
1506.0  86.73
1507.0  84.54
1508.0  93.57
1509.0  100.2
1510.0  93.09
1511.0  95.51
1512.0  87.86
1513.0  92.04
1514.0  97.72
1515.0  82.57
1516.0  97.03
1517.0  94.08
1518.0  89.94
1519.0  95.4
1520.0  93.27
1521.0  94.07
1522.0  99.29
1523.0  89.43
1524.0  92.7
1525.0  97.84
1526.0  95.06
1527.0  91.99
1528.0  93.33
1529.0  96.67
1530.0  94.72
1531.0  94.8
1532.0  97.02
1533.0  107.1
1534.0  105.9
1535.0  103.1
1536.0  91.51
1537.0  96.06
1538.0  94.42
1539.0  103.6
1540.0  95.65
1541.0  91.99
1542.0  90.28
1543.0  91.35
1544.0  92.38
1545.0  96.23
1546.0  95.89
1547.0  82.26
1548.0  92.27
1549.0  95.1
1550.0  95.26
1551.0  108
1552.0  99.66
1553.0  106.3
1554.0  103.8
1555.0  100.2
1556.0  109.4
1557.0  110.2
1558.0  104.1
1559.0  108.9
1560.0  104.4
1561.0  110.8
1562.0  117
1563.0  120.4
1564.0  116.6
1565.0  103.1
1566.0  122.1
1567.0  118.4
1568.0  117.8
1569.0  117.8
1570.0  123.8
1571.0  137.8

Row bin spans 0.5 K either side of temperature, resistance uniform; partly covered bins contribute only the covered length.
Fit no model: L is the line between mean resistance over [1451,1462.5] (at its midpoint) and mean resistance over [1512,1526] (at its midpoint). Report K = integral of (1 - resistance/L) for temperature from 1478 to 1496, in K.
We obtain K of 1.6 K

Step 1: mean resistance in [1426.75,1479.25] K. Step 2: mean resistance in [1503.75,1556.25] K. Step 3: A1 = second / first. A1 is 1.06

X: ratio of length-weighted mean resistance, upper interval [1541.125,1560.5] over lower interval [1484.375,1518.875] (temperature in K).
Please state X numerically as 1.1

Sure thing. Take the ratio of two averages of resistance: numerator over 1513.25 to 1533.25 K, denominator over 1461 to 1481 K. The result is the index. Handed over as 1.12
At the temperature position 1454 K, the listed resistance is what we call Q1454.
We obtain 88.54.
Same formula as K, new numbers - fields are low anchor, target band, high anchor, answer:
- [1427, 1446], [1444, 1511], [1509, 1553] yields 5.3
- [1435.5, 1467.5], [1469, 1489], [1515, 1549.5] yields 2.1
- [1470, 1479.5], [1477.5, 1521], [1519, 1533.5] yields 0.4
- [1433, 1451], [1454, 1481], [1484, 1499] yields 1.2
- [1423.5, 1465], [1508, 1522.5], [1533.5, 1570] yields 0.9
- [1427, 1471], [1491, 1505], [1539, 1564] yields 1.2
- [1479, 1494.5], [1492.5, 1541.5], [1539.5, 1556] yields -1.9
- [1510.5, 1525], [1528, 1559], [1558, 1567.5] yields 1.8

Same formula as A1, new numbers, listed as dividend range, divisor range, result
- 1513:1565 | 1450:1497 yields 1.15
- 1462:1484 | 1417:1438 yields 0.88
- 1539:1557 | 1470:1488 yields 1.19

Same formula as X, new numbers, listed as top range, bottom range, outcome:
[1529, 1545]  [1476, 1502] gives 1.15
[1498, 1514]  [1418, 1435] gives 0.96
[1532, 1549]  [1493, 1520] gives 1.05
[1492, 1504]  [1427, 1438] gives 0.92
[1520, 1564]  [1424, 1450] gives 1.05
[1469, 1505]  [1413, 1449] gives 0.89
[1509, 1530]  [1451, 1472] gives 1.05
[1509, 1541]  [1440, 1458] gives 1.03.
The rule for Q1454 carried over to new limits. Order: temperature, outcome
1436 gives 91.63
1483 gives 78.49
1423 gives 93.85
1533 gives 107.1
